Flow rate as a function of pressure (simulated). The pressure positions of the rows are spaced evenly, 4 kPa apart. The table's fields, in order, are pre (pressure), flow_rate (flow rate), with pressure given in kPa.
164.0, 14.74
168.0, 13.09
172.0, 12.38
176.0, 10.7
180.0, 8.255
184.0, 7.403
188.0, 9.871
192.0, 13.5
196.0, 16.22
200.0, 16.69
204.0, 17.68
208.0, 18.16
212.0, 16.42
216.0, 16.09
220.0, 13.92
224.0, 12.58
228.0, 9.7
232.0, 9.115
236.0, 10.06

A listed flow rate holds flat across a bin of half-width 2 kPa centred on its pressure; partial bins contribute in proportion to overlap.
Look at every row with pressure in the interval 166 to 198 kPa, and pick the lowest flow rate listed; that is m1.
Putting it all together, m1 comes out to 7.403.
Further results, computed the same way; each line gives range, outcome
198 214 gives 16.42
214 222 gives 13.92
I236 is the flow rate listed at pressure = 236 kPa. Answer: 10.06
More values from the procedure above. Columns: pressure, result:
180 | 8.255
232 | 9.115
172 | 12.38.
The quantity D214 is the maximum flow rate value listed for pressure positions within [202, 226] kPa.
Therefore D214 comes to 18.16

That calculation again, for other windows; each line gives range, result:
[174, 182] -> 10.7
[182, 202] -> 16.69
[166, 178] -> 13.09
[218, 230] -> 13.92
